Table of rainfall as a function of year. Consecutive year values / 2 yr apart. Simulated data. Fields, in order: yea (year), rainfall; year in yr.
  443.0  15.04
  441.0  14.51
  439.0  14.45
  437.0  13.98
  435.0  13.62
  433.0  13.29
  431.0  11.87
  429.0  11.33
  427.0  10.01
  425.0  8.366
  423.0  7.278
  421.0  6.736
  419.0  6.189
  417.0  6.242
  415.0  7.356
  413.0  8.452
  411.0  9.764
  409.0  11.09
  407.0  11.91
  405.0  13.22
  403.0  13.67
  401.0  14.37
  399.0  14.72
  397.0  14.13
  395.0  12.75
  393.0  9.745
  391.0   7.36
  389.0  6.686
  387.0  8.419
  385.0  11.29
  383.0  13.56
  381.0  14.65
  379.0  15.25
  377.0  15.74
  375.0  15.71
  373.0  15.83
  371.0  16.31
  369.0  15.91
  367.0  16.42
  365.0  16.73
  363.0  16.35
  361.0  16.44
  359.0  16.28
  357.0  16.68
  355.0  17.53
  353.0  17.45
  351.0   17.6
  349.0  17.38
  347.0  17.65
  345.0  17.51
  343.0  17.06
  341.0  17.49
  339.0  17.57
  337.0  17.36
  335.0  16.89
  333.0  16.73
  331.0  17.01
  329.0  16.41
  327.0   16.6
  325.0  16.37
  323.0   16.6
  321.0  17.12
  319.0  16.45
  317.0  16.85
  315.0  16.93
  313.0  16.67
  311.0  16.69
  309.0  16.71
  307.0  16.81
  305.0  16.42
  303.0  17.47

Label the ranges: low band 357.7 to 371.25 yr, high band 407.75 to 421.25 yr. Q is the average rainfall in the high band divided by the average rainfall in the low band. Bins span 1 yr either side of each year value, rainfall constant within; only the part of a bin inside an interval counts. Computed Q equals 0.50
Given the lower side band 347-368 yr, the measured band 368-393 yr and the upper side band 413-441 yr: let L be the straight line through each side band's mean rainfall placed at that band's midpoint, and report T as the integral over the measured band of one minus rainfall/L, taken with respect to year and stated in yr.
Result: 3.2 yr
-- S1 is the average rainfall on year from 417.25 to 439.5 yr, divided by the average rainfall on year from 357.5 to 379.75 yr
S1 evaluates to 0.6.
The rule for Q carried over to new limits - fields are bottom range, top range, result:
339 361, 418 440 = 0.62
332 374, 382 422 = 0.61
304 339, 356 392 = 0.85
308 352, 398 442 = 0.65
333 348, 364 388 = 0.85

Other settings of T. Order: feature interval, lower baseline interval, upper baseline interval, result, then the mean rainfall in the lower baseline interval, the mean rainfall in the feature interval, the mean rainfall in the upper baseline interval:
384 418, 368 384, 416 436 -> 4.7 yr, 15.4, 10.7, 9.49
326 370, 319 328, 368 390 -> -4.9 yr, 16.6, 17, 13.6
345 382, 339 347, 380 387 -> -4.0 yr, 17.4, 16.5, 12.5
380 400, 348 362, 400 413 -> 3.3 yr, 17.1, 11.3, 12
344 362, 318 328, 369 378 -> -1.1 yr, 16.6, 17.2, 15.9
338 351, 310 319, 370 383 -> -1.1 yr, 16.7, 17.5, 15.4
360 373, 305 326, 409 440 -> -2.7 yr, 16.7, 16.3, 9.97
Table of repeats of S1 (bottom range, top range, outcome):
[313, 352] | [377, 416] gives 0.68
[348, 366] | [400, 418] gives 0.63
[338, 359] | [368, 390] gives 0.78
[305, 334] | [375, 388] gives 0.80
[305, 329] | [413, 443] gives 0.63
